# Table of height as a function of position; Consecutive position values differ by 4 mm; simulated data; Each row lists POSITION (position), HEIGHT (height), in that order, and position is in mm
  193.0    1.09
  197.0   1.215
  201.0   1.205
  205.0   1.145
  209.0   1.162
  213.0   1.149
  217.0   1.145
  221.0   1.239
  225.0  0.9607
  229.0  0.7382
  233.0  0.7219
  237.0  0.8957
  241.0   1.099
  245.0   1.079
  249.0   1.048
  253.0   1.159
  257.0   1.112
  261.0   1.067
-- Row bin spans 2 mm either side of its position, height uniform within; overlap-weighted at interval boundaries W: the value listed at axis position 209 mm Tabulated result 1.162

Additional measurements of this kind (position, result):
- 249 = 1.048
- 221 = 1.239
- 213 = 1.149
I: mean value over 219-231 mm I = 0.979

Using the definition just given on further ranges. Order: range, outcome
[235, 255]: 1.06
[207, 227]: 1.13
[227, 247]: 0.907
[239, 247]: 1.09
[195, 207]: 1.19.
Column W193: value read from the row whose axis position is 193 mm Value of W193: 1.09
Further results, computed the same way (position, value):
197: 1.215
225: 0.9607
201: 1.205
